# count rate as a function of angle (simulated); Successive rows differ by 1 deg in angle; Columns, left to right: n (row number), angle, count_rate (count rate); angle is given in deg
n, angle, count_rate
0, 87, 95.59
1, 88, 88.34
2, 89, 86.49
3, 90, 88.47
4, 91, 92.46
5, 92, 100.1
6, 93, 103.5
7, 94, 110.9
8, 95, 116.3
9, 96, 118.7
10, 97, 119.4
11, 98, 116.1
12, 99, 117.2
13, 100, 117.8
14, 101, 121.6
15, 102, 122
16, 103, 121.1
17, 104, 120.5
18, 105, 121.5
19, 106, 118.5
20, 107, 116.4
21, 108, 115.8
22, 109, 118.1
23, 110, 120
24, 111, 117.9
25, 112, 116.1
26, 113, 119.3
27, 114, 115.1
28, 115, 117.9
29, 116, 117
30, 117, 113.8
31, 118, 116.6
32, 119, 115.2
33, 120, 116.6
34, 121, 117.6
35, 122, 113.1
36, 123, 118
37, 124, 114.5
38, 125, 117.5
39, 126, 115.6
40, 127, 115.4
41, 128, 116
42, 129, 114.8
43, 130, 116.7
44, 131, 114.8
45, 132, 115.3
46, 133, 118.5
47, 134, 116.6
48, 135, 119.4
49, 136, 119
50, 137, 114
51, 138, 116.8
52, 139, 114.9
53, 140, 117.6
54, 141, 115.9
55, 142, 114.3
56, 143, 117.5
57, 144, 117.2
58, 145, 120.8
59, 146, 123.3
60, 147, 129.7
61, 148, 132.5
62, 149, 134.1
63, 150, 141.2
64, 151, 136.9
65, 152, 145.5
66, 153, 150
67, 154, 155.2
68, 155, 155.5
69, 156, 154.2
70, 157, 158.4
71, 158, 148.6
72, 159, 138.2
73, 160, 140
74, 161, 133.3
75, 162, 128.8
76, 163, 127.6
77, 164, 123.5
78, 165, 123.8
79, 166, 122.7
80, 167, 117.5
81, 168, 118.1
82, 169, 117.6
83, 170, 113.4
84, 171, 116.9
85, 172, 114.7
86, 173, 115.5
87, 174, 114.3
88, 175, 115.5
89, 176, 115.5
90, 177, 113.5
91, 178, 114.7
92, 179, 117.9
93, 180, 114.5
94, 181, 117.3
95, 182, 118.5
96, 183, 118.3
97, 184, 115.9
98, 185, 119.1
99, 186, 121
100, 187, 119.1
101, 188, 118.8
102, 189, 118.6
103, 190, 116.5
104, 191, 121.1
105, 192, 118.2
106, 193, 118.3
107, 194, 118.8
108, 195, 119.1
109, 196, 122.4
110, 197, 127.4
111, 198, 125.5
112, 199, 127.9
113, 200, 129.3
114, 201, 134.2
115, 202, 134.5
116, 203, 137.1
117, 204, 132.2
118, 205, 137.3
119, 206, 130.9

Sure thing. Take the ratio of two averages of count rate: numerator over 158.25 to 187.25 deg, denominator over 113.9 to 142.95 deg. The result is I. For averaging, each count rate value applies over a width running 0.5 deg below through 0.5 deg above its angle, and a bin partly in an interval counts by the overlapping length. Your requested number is 1.04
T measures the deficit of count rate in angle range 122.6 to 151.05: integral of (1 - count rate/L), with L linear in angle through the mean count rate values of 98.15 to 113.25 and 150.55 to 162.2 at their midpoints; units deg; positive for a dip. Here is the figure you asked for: 3.3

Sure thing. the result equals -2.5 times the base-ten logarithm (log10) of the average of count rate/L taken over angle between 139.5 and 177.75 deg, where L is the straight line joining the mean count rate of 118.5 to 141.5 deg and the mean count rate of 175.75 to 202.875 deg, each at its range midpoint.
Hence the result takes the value -0.09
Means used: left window 116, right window 121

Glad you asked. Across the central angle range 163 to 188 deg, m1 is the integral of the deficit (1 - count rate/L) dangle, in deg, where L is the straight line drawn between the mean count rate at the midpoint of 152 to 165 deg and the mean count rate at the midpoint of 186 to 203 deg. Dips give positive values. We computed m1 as 2.92 deg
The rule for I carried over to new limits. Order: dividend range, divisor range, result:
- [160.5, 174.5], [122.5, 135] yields 1.04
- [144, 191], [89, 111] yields 1.11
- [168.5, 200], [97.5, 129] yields 1.01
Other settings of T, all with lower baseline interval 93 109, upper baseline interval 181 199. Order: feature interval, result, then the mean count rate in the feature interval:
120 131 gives 0.2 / 116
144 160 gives -2.9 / 141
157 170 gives -1.0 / 129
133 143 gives 0.2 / 117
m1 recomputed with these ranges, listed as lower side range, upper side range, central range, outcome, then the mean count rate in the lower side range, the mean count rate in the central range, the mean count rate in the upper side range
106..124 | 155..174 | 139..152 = -0.1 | 117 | 125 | 129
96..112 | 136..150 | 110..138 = 0.9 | 119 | 116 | 121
